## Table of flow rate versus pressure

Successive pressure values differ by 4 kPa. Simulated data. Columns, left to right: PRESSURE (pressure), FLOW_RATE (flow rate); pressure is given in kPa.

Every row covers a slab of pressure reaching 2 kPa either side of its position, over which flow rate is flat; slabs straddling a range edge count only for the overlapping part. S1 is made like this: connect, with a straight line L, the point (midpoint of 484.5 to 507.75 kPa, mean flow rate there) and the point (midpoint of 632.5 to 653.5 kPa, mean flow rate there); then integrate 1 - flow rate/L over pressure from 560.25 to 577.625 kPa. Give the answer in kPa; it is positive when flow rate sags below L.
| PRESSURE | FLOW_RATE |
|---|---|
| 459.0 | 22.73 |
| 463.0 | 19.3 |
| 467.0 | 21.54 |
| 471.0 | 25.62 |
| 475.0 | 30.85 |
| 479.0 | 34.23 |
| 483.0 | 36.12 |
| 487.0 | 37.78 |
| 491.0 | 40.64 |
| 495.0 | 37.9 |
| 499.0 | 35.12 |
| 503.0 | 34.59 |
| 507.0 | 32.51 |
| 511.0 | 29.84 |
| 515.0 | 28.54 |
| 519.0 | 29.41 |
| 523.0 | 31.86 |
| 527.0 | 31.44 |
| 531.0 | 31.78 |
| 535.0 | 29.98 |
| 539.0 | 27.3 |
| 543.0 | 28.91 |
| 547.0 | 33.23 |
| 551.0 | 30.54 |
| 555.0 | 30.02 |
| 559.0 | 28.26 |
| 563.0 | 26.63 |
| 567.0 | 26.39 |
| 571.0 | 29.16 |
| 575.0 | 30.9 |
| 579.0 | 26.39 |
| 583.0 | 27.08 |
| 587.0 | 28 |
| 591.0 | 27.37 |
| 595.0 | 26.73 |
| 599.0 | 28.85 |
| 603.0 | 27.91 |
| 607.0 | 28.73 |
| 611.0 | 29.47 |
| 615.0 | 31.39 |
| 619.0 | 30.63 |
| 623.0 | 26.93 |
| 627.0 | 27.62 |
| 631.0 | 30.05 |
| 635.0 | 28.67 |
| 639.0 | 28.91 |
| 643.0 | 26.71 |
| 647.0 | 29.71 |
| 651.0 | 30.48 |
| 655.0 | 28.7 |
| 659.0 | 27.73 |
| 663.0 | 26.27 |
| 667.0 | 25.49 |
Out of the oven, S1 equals 2.4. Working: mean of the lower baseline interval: 36.6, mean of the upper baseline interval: 28.9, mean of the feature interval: 28.2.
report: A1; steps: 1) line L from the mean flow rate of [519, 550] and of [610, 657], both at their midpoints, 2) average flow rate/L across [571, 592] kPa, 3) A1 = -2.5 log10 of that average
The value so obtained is 0.07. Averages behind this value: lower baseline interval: 30.6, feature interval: 28.1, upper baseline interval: 29.1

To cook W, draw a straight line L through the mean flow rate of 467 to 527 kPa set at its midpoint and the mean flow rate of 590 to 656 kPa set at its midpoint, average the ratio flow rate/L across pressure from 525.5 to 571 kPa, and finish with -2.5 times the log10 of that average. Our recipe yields 0.06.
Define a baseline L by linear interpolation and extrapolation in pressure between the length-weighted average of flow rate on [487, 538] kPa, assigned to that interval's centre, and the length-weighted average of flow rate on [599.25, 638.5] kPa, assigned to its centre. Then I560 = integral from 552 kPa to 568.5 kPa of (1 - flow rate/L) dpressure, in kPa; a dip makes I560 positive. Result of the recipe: 1.66 kPa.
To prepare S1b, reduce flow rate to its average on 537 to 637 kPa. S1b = 28.7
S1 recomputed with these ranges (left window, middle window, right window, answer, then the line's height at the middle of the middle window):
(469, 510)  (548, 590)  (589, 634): 3.1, 30.7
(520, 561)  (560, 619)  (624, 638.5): 2.2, 29.4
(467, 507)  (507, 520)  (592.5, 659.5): 1.3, 33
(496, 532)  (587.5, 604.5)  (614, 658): 1.2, 29.9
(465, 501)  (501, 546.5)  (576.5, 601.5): 0.6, 31.1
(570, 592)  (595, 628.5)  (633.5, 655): -0.4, 28.5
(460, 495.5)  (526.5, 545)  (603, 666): 0.3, 30.2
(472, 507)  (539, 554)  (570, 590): 0.2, 30.9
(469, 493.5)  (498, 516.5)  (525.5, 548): 0.2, 32.4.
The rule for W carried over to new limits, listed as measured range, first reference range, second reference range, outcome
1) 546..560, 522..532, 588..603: -0.01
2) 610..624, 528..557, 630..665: -0.03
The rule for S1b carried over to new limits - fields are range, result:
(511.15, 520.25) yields 29.1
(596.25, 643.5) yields 28.9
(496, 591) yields 29.9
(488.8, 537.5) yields 32.8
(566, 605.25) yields 27.9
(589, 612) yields 28.1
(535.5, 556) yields 30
